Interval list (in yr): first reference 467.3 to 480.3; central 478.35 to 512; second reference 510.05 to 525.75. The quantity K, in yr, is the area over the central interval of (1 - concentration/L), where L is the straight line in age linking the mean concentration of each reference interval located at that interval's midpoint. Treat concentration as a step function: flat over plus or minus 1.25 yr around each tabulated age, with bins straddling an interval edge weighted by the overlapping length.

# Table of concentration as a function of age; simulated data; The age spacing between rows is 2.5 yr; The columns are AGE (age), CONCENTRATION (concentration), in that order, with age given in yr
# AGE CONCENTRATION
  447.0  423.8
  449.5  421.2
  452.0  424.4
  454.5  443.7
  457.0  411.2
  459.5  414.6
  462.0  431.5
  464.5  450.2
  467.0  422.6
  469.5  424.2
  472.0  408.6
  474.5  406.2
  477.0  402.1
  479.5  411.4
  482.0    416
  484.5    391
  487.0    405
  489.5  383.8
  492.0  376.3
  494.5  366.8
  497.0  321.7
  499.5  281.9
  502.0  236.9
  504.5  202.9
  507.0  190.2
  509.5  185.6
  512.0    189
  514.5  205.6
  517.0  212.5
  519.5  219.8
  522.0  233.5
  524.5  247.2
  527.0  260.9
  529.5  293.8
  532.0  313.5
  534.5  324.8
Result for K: 0.8 yr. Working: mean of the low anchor 411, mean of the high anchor 216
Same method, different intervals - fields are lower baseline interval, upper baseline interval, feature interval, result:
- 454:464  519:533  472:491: -1.6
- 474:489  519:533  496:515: 6.0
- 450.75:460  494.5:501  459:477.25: -1.5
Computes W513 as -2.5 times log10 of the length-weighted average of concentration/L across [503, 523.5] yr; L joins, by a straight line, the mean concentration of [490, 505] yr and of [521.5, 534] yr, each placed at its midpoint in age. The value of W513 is 0.372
